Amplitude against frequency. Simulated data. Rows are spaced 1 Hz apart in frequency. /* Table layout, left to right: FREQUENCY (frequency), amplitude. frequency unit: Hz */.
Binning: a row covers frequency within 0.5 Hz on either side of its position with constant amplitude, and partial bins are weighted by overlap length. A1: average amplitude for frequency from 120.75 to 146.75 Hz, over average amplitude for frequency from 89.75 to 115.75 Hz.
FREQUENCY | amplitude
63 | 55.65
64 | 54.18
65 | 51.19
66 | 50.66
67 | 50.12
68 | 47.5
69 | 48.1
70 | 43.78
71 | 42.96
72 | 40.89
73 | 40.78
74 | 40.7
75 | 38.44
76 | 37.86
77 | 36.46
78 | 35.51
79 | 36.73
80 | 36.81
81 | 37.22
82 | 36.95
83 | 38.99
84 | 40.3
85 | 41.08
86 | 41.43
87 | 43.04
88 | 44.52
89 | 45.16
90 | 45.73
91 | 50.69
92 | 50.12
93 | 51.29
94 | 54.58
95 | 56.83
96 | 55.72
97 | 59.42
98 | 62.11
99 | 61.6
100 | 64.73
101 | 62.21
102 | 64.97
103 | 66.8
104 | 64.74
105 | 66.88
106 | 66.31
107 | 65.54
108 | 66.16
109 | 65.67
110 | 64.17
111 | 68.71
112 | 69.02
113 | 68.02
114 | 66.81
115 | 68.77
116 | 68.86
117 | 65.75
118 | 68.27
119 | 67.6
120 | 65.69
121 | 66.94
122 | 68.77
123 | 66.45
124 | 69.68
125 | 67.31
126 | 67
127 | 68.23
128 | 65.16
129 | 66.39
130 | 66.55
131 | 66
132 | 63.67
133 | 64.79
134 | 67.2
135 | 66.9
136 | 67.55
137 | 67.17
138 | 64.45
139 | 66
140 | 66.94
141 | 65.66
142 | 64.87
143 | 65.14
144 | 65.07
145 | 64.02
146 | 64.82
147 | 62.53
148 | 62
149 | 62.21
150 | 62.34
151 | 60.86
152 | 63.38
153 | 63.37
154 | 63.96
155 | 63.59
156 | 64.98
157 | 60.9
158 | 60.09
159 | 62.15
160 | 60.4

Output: 1.07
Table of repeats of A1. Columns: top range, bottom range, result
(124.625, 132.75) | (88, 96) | 1.31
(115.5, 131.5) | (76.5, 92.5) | 1.63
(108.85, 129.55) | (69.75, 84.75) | 1.73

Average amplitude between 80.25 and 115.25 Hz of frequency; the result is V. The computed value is 56.2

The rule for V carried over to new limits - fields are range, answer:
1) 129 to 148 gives 65.4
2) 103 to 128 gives 67.1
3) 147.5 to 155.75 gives 62.8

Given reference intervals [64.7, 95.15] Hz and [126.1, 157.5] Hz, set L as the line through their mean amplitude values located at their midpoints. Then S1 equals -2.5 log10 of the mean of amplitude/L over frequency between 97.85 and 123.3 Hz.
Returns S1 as -0.22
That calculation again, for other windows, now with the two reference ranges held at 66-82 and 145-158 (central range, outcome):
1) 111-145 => -0.19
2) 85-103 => -0.15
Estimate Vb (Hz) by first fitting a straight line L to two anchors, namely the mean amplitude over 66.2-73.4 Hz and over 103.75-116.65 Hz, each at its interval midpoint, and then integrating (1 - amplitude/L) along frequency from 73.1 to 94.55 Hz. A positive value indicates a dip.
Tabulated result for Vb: 4.38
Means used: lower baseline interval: 45.2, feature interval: 42.1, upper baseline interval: 66.9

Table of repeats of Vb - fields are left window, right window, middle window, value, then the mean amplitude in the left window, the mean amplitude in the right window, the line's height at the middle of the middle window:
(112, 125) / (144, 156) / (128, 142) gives -0.15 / 67.7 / 63.2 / 65.3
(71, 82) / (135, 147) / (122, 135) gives -1.39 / 38.3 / 65.5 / 60.3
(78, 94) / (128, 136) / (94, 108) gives -3.42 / 42.8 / 66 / 50.4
